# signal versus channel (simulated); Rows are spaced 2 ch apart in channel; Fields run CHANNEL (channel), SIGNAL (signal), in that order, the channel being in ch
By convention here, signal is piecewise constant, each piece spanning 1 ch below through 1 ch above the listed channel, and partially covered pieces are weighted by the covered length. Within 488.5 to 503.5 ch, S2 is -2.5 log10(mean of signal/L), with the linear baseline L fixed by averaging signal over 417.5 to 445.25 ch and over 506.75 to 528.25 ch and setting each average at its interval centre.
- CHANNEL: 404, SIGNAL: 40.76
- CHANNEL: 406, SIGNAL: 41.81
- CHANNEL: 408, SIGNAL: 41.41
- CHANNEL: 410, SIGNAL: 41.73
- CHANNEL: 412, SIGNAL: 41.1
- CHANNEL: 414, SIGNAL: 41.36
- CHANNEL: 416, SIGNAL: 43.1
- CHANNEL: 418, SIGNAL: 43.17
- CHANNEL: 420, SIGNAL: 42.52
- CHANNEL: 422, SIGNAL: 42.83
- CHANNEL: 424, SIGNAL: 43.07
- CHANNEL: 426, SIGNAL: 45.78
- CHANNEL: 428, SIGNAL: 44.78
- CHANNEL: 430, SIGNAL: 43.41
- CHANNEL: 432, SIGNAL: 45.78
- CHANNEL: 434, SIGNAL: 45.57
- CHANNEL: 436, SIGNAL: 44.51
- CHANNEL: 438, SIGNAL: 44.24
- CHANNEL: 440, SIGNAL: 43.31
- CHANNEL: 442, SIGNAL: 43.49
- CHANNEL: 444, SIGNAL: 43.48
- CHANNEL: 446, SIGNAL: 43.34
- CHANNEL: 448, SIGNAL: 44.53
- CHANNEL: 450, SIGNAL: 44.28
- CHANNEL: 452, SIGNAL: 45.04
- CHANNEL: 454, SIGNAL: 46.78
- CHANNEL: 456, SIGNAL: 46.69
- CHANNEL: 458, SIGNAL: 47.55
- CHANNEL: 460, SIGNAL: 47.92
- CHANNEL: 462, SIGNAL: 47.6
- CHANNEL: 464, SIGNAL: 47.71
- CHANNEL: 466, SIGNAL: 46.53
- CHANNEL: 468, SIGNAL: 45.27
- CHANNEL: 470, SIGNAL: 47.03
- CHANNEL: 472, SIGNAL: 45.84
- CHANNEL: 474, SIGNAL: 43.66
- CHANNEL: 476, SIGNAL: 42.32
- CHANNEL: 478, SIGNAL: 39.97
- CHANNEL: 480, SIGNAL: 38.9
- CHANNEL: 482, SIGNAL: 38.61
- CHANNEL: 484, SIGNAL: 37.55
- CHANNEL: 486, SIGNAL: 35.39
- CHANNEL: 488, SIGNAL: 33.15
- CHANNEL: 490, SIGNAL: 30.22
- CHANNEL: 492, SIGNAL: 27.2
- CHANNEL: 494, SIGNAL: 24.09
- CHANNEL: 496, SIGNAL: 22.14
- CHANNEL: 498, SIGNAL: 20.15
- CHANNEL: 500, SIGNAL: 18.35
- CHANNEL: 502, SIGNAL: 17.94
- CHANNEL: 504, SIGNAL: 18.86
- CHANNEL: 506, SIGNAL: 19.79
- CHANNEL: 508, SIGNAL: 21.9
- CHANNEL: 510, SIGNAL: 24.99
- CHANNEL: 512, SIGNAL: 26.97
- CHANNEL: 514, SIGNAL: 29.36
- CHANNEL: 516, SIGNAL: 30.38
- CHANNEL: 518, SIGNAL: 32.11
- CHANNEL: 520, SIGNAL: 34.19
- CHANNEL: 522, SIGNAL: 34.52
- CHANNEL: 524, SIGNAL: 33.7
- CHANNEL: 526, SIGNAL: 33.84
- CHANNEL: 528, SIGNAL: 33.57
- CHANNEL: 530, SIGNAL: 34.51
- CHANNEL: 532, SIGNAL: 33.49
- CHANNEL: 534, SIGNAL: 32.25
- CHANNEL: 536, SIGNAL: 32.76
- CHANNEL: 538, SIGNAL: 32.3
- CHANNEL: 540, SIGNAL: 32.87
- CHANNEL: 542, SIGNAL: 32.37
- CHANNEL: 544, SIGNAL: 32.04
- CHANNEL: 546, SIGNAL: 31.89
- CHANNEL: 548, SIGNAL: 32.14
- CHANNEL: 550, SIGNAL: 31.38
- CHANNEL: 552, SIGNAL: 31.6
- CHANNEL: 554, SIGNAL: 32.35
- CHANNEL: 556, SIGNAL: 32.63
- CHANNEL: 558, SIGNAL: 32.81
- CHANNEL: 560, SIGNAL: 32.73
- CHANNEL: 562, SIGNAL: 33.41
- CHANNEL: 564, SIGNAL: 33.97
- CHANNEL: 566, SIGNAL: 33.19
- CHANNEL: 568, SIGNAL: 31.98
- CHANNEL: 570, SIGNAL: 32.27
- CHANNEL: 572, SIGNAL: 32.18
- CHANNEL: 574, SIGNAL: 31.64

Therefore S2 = 0.41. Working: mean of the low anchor 44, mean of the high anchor 30.3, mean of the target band 23.1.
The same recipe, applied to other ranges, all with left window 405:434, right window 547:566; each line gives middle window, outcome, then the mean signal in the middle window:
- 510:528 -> 0.12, 31.6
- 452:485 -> -0.13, 44.4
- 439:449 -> -0.06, 43.6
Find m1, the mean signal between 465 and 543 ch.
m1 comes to 32.3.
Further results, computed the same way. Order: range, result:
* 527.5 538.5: 33.2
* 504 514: 23.6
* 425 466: 45.3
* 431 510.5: 37.9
